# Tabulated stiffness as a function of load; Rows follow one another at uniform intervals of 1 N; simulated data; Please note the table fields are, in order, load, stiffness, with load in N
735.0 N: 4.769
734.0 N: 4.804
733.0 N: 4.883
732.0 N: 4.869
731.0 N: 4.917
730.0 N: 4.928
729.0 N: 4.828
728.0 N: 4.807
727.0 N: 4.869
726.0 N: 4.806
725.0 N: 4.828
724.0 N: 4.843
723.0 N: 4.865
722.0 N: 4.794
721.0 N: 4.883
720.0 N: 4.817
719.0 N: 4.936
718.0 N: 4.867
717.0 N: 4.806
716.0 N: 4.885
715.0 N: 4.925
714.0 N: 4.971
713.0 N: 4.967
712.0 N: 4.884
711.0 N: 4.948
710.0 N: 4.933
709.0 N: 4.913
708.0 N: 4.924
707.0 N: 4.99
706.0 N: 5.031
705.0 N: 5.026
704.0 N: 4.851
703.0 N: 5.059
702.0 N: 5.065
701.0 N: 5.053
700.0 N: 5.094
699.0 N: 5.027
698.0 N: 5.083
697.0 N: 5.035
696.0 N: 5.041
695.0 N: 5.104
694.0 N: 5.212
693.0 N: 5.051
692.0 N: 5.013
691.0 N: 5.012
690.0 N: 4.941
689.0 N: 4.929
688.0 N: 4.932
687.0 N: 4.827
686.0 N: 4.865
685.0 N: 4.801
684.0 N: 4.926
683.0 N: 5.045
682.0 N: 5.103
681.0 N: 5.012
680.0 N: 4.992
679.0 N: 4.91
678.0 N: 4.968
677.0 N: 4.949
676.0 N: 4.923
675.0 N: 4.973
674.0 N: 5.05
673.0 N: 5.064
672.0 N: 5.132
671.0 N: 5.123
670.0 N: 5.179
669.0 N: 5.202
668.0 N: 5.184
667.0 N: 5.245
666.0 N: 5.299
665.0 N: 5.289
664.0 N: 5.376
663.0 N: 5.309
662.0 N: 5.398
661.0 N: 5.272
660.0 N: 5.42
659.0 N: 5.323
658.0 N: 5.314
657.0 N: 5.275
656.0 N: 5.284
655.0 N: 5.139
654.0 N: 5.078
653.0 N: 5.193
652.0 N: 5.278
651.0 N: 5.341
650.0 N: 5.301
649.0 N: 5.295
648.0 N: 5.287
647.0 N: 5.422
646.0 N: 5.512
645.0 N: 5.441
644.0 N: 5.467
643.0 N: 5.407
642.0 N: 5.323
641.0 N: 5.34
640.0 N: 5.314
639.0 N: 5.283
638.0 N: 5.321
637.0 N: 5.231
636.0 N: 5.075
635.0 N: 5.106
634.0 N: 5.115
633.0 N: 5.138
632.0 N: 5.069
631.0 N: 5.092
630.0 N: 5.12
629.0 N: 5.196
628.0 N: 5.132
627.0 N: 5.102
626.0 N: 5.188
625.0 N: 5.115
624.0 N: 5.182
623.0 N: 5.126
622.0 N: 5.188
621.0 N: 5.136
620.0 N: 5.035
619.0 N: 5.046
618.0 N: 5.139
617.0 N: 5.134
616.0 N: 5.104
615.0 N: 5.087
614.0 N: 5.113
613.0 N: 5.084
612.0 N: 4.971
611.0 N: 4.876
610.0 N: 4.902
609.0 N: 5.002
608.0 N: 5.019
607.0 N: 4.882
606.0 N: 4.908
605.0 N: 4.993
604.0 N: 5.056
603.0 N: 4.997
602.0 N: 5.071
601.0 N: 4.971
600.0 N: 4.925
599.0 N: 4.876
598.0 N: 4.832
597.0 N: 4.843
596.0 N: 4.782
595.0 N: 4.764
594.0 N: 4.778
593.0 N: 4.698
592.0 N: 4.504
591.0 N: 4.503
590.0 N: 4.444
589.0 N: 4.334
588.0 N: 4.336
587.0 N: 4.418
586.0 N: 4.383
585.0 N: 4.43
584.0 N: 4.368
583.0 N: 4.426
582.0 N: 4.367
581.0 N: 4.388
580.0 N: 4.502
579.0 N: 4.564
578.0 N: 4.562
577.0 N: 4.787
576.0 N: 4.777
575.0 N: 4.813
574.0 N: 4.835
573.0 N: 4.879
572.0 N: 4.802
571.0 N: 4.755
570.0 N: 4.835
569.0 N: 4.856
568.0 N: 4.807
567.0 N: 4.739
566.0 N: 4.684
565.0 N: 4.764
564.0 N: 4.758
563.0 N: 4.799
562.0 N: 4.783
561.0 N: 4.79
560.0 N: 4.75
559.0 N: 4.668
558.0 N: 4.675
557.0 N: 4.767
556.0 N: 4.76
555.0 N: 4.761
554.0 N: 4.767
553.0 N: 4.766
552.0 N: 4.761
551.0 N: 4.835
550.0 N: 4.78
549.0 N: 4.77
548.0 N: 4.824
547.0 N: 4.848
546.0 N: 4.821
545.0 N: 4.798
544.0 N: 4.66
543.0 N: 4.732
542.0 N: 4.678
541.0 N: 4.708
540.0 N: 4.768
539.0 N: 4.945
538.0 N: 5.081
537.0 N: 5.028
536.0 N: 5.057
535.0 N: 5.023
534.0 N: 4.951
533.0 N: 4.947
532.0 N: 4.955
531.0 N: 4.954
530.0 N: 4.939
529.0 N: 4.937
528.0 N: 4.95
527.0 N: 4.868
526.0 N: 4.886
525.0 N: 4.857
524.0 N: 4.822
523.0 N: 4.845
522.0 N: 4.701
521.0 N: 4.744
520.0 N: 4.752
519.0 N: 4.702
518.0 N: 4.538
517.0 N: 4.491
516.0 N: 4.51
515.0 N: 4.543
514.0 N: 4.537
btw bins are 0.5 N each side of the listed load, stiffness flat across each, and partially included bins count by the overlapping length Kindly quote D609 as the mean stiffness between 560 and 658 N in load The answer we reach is 4.95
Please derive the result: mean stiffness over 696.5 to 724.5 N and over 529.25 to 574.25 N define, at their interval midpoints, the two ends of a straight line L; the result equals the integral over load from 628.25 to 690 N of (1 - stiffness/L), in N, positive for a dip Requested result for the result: -3.4 N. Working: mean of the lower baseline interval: 4.82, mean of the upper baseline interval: 4.95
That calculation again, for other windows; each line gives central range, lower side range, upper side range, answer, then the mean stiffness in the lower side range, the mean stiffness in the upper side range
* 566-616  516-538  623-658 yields 3.12 N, 4.85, 5.24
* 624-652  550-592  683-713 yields -2.42 N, 4.66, 4.99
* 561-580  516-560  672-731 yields 0.31 N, 4.81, 4.95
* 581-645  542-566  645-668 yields 1.55 N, 4.76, 5.3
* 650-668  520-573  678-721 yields -1.28 N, 4.82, 4.97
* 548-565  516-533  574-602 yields -0.19 N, 4.8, 4.62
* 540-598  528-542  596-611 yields 2.96 N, 4.94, 4.94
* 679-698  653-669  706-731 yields 0.37 N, 5.28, 4.89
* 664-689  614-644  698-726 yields -0.05 N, 5.17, 4.93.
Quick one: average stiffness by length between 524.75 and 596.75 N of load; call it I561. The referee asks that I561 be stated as 4.74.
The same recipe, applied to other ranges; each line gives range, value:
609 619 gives 5.04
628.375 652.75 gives 5.27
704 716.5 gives 4.95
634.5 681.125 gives 5.23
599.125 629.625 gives 5.05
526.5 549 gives 4.88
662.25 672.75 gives 5.23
